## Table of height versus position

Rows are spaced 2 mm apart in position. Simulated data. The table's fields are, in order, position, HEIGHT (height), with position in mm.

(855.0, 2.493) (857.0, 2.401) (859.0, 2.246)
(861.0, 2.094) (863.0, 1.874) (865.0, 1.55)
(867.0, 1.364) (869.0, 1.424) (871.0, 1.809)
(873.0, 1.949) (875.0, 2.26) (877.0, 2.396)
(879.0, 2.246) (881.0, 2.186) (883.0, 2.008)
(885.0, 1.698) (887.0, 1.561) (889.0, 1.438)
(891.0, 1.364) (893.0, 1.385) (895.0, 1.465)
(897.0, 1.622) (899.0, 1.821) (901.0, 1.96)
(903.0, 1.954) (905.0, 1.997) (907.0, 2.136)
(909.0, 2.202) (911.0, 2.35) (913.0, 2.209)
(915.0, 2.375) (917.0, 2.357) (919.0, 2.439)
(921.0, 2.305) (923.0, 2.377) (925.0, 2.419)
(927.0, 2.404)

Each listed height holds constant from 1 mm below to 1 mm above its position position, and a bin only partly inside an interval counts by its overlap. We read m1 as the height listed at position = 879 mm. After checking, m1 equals 2.246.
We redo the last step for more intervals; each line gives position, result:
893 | 1.385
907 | 2.136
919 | 2.439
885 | 1.698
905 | 1.997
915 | 2.375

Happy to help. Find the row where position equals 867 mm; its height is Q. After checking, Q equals 1.364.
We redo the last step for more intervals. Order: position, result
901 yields 1.96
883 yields 2.008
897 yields 1.622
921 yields 2.305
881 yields 2.186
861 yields 2.094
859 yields 2.246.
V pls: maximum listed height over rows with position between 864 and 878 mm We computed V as 2.396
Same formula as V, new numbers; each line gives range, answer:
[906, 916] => 2.375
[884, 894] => 1.698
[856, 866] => 2.401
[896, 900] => 1.821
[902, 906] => 1.997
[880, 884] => 2.186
